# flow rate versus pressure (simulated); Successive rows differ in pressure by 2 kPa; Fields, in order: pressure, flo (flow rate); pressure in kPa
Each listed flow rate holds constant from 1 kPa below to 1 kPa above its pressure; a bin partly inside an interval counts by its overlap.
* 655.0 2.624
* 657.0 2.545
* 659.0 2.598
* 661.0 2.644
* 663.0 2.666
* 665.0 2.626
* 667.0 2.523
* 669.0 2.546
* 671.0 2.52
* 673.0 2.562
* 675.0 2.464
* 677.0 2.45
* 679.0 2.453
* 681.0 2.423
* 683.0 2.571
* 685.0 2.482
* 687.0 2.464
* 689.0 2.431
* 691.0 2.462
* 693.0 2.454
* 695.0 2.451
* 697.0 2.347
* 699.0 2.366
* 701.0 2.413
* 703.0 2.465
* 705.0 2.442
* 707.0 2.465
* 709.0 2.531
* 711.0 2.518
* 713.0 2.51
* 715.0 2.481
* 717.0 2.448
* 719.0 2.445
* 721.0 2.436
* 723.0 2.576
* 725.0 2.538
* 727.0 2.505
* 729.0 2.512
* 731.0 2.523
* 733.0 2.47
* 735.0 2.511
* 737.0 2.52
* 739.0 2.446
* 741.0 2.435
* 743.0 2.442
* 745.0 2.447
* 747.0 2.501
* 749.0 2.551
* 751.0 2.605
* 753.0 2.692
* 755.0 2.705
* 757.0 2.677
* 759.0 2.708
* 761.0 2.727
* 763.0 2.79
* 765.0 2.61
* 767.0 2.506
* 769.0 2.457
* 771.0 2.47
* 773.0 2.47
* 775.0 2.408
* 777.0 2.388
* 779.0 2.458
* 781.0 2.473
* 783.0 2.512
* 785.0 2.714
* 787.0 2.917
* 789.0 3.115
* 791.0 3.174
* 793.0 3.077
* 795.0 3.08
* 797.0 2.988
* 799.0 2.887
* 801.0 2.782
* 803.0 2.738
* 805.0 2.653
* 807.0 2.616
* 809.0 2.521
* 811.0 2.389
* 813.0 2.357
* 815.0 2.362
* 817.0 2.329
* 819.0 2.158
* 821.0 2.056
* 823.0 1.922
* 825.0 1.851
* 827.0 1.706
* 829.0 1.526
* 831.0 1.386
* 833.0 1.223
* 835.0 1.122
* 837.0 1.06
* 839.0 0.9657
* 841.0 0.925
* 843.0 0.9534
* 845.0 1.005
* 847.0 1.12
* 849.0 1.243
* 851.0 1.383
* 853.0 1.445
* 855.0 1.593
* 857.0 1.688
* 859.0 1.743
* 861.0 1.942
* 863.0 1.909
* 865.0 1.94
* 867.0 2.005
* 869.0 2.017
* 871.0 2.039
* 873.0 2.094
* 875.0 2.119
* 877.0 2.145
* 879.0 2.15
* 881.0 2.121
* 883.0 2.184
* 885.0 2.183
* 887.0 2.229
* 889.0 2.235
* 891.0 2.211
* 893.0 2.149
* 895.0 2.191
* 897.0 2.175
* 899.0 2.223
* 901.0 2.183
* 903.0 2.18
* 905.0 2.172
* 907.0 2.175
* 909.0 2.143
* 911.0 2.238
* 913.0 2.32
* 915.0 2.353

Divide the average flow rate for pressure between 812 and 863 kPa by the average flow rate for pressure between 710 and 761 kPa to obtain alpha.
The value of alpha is 0.62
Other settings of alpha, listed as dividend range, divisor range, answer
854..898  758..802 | 0.75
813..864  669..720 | 0.63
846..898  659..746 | 0.78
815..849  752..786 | 0.57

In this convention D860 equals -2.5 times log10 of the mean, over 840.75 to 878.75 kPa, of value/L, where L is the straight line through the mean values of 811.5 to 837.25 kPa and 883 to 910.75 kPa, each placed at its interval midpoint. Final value 0.20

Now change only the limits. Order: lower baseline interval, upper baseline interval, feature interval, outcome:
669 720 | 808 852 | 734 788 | -0.245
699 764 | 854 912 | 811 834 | 0.180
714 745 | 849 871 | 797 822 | -0.224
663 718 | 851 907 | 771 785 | -0.090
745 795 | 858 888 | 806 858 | 0.367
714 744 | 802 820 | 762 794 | -0.080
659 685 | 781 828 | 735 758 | 0.002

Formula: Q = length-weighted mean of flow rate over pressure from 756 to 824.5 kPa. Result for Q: 2.6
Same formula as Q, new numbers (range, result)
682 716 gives 2.46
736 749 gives 2.47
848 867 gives 1.67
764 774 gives 2.5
